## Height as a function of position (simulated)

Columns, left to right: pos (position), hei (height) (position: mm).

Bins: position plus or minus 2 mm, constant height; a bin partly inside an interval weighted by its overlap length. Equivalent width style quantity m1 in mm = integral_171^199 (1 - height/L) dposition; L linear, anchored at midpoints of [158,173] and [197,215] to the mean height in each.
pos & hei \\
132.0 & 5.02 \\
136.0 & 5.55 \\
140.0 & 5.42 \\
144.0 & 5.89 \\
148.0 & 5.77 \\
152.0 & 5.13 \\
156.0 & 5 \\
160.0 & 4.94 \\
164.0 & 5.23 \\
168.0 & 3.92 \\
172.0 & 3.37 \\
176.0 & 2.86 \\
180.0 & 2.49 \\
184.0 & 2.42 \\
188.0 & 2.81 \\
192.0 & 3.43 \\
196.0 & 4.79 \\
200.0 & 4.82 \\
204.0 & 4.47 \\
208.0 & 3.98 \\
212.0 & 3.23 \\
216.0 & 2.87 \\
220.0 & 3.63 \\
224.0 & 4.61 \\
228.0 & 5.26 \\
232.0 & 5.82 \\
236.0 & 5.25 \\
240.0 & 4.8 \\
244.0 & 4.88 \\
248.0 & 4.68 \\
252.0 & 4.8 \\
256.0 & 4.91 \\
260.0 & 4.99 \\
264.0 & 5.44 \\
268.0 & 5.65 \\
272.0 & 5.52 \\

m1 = 6.8 mm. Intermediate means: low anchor 4.43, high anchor 4.09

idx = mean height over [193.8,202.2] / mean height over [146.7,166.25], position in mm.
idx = 0.92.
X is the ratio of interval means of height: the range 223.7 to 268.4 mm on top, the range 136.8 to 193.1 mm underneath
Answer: 1.20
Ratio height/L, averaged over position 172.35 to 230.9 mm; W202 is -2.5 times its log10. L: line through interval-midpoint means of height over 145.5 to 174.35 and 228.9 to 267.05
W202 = 0.31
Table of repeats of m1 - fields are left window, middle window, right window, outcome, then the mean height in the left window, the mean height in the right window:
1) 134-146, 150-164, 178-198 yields -0.92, 5.62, 3.19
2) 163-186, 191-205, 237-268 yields -2.30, 3.3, 4.99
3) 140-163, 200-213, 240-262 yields 2.53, 5.35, 4.85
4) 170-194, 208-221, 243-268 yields 1.68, 2.9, 5.01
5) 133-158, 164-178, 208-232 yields 3.78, 5.44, 4.08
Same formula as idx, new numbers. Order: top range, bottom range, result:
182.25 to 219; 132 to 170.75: 0.71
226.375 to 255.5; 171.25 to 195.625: 1.69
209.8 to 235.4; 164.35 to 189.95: 1.37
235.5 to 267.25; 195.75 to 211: 1.13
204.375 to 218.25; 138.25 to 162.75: 0.65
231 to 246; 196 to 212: 1.19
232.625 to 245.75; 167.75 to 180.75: 1.62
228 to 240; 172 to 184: 1.95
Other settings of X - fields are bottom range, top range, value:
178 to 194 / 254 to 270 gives 1.88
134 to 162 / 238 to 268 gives 0.92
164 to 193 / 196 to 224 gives 1.24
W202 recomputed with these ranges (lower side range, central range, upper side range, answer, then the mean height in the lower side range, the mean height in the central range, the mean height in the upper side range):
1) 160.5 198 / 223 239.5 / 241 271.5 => -0.15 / 3.54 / 5.23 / 5.06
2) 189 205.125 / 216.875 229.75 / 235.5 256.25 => 0.06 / 4.28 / 4.34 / 4.86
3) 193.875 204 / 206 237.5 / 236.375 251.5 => 0.11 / 4.72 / 4.32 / 4.84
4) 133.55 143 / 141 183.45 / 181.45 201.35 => 0.07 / 5.51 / 4.41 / 3.58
